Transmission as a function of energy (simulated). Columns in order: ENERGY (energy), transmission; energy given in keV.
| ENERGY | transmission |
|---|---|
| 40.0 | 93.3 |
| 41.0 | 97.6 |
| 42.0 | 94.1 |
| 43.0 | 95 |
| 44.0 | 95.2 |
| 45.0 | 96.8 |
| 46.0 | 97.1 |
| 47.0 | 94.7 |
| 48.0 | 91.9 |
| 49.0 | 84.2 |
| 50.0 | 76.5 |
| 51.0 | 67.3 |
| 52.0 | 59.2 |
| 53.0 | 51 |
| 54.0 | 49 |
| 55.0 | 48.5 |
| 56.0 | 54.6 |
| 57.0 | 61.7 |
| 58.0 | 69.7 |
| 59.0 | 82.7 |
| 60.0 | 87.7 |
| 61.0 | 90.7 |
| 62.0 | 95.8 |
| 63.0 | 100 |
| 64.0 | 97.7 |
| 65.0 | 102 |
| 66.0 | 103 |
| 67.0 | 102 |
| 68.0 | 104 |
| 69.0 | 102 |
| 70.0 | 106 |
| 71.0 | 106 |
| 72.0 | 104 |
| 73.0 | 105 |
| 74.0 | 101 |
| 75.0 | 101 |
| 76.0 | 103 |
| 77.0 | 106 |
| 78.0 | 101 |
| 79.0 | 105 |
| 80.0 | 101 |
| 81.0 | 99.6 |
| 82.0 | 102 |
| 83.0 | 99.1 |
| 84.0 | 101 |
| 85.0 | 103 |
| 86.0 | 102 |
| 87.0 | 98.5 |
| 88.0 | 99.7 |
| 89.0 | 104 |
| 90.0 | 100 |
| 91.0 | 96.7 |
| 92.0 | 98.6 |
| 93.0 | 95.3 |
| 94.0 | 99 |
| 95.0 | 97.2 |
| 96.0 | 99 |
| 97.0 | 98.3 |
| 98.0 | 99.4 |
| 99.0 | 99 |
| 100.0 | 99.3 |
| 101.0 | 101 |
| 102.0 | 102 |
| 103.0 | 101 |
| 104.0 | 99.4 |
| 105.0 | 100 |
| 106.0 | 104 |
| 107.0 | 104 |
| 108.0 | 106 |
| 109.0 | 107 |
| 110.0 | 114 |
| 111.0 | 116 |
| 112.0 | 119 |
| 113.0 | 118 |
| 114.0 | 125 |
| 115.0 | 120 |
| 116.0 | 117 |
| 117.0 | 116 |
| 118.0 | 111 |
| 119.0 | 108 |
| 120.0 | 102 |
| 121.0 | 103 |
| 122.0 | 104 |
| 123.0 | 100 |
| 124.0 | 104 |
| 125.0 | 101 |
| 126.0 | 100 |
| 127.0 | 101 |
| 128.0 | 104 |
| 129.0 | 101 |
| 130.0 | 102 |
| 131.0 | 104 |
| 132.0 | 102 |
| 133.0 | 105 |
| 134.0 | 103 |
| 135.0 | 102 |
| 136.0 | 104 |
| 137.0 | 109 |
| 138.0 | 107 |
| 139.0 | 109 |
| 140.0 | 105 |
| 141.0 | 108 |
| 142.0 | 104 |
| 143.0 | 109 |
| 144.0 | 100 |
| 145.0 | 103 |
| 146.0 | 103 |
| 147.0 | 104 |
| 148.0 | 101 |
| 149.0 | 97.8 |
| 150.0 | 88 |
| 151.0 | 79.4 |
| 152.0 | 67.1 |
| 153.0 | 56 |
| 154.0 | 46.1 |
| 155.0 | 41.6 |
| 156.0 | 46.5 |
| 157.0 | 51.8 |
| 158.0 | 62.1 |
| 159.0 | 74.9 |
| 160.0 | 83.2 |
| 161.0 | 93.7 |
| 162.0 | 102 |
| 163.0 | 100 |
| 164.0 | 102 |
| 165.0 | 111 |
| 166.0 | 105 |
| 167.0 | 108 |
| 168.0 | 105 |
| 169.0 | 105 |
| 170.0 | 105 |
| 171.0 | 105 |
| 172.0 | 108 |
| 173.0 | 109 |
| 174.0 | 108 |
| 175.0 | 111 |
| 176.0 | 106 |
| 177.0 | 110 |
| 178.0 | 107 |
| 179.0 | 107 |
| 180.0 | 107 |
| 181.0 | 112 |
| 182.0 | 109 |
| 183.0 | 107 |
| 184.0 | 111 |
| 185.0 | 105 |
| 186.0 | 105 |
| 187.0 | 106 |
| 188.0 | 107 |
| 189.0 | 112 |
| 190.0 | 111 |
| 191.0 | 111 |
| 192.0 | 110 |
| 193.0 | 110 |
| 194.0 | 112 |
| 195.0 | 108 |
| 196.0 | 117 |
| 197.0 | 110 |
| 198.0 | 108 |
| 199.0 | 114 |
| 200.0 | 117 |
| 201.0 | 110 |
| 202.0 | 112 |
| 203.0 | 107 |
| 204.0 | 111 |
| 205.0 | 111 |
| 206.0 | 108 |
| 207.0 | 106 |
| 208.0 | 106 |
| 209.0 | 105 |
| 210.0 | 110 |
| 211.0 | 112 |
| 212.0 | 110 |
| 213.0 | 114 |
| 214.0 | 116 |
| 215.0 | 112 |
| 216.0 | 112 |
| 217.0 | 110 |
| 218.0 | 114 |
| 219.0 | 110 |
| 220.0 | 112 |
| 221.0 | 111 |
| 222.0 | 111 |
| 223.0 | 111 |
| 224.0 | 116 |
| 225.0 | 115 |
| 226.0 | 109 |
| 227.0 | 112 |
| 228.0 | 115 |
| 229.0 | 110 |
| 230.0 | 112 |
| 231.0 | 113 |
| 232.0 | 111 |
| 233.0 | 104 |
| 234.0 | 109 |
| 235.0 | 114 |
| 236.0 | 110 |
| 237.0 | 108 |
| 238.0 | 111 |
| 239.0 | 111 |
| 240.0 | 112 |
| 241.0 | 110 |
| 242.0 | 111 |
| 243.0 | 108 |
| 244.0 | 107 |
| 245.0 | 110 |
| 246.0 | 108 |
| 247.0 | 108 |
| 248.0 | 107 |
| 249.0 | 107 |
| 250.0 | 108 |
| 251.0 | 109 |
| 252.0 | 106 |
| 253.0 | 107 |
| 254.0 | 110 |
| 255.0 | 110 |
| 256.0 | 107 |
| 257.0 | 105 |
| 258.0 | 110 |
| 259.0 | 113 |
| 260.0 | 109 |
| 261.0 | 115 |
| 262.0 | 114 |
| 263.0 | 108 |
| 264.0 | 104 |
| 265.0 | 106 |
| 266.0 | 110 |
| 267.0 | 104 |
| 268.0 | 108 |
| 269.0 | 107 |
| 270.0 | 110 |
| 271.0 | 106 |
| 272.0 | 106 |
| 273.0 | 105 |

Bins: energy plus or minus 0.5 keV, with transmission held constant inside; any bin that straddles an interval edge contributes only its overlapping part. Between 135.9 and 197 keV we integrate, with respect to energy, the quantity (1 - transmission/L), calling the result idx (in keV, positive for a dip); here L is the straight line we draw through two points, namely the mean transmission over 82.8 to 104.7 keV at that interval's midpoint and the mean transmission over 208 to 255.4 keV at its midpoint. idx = 3.8 keV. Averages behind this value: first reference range 99.7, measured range 98.9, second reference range 110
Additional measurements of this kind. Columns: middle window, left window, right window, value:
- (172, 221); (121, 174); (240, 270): -4.1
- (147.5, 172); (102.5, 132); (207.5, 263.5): 5.2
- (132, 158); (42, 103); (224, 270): 2.6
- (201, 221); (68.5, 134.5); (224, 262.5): -0.3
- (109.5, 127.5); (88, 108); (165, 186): -1.4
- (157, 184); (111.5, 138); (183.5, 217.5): 1.8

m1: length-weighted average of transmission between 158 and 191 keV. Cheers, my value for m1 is 104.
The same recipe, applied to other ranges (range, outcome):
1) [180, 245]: 110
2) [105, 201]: 102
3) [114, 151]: 104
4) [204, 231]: 111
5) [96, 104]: 99.9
